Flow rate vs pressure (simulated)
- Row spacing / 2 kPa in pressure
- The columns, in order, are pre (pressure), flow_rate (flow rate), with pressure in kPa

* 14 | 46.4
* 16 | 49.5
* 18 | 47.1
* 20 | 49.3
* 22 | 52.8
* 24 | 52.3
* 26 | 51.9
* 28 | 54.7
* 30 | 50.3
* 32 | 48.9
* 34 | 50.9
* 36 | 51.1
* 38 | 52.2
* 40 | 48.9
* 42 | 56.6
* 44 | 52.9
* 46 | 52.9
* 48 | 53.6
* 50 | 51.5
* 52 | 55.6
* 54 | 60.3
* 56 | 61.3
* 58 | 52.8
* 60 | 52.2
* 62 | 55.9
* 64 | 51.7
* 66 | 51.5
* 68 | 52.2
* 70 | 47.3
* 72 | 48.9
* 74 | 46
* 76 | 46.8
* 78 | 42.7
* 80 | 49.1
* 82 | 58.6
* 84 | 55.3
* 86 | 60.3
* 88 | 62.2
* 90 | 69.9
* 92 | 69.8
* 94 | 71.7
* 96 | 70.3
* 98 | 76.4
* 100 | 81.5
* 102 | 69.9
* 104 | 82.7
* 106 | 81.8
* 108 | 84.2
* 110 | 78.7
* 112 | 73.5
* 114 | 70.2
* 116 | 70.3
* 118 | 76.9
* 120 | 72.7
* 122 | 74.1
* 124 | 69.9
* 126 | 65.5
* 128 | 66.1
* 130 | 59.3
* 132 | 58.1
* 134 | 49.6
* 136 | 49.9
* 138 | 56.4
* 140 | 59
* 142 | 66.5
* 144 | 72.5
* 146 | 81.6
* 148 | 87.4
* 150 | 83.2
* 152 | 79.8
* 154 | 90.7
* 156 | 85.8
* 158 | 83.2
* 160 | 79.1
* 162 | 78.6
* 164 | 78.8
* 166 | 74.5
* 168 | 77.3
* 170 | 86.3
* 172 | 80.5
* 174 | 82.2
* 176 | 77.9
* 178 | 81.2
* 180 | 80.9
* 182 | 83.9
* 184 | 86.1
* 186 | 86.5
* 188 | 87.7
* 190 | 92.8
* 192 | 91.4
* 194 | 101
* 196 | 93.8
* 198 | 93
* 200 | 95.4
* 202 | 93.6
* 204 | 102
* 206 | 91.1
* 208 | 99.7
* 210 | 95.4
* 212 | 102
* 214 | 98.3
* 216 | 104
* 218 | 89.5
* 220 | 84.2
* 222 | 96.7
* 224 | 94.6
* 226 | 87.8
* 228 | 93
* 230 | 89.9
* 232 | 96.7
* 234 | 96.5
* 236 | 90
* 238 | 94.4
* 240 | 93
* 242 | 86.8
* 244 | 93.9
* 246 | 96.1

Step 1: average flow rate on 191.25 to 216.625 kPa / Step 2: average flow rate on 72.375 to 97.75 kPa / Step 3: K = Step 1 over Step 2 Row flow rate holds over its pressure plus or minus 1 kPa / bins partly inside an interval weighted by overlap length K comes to 1.65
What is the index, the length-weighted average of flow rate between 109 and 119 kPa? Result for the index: 73.9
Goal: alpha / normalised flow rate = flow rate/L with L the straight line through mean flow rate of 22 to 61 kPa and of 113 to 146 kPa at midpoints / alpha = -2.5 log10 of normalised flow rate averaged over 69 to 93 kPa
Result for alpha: 0.077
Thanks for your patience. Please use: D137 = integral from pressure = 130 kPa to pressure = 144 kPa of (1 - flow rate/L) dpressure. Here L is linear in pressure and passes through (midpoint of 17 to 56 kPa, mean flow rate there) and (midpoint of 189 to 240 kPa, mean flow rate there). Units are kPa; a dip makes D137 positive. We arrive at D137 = 3.4 kPa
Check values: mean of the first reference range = 52.5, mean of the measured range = 57.9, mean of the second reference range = 94.6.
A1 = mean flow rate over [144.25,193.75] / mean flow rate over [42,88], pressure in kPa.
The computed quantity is 1.57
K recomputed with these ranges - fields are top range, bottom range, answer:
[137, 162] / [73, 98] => 1.30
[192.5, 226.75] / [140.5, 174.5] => 1.19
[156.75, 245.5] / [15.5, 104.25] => 1.60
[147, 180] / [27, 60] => 1.53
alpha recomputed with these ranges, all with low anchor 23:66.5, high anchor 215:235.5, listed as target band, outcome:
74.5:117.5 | -0.05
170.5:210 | -0.05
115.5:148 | 0.10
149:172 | -0.04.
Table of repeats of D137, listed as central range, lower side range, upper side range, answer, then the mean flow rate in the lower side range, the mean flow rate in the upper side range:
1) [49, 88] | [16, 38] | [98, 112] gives 7.57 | 50.9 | 79.1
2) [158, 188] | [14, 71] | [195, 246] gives 0.64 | 52.3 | 94.2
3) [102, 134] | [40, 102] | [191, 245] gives -1.22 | 57.3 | 94.4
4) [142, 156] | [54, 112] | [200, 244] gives -0.77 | 62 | 94.3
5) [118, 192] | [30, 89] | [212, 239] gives 0.59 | 52.7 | 93.8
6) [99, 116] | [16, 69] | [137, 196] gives -2.44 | 52.7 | 81.3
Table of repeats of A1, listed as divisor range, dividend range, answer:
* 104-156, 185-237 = 1.31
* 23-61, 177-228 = 1.74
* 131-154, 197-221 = 1.39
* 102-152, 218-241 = 1.31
